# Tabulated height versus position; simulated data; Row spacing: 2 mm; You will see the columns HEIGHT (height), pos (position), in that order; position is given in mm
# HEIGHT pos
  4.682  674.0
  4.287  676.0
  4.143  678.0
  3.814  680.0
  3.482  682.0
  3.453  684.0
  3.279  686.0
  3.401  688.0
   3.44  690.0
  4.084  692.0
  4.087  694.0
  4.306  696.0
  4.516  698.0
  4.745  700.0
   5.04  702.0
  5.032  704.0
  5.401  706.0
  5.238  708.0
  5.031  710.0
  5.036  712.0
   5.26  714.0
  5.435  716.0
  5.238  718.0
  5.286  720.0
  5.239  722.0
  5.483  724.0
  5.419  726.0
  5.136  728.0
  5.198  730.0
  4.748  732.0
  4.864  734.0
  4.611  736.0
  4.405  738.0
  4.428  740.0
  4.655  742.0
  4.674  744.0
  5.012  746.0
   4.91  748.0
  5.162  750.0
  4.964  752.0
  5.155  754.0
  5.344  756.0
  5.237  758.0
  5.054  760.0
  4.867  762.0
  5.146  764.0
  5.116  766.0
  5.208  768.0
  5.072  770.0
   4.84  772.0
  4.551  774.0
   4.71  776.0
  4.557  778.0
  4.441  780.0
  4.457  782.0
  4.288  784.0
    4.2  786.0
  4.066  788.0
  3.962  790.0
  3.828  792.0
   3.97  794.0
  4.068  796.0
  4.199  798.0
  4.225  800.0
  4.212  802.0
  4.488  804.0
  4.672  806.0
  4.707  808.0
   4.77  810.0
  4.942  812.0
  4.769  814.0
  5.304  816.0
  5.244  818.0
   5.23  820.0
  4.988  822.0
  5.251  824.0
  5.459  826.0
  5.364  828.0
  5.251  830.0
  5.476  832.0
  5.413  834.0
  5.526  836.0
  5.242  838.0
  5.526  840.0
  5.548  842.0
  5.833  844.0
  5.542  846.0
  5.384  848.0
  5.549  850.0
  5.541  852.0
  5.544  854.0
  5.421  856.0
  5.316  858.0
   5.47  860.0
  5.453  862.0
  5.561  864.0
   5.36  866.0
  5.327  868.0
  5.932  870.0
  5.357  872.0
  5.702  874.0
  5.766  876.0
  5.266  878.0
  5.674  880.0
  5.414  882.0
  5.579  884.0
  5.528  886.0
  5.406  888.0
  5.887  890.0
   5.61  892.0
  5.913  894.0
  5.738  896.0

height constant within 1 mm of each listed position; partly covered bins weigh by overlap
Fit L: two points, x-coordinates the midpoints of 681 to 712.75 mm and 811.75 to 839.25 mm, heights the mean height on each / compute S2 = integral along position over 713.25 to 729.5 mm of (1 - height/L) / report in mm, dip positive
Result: -2.9 mm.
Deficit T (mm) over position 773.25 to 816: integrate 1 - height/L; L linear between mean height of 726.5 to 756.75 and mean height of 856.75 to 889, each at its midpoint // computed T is 6.1 mm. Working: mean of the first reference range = 4.89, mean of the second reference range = 5.51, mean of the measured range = 4.41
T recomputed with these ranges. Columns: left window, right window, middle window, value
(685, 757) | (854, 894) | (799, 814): 1.8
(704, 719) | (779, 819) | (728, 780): -0.6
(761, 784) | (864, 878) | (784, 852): 3.2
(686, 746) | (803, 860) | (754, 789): 1.6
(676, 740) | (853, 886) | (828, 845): -0.4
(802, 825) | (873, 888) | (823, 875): -2.3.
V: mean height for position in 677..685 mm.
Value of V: 3.72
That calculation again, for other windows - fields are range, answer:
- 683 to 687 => 3.37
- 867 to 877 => 5.62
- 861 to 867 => 5.46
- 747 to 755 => 5.05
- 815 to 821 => 5.26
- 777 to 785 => 4.44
